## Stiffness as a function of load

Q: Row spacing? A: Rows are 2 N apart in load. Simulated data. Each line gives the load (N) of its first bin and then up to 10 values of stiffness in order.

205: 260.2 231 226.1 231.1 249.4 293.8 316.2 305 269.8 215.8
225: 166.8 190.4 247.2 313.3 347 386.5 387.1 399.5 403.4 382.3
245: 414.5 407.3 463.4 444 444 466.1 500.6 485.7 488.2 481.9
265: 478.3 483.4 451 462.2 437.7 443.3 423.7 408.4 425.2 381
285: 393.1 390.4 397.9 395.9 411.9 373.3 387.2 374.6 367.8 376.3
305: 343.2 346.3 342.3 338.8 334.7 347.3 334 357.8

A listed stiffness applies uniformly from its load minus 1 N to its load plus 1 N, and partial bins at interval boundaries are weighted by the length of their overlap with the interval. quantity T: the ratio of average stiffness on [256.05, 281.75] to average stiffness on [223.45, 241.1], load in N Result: 1.49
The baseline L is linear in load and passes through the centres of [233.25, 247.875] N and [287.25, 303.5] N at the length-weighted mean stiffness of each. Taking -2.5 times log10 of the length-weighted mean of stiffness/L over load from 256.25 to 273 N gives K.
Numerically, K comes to -0.21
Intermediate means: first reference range 395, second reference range 386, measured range 476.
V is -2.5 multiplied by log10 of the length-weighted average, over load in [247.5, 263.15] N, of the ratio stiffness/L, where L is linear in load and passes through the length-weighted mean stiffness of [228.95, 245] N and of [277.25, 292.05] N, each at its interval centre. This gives -0.227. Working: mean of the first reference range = 368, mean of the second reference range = 400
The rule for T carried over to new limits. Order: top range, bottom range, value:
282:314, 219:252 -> 1.10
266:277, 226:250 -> 1.25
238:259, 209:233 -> 1.69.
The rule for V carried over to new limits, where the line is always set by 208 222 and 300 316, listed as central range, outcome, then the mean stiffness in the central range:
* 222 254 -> -0.20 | 351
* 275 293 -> -0.23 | 405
